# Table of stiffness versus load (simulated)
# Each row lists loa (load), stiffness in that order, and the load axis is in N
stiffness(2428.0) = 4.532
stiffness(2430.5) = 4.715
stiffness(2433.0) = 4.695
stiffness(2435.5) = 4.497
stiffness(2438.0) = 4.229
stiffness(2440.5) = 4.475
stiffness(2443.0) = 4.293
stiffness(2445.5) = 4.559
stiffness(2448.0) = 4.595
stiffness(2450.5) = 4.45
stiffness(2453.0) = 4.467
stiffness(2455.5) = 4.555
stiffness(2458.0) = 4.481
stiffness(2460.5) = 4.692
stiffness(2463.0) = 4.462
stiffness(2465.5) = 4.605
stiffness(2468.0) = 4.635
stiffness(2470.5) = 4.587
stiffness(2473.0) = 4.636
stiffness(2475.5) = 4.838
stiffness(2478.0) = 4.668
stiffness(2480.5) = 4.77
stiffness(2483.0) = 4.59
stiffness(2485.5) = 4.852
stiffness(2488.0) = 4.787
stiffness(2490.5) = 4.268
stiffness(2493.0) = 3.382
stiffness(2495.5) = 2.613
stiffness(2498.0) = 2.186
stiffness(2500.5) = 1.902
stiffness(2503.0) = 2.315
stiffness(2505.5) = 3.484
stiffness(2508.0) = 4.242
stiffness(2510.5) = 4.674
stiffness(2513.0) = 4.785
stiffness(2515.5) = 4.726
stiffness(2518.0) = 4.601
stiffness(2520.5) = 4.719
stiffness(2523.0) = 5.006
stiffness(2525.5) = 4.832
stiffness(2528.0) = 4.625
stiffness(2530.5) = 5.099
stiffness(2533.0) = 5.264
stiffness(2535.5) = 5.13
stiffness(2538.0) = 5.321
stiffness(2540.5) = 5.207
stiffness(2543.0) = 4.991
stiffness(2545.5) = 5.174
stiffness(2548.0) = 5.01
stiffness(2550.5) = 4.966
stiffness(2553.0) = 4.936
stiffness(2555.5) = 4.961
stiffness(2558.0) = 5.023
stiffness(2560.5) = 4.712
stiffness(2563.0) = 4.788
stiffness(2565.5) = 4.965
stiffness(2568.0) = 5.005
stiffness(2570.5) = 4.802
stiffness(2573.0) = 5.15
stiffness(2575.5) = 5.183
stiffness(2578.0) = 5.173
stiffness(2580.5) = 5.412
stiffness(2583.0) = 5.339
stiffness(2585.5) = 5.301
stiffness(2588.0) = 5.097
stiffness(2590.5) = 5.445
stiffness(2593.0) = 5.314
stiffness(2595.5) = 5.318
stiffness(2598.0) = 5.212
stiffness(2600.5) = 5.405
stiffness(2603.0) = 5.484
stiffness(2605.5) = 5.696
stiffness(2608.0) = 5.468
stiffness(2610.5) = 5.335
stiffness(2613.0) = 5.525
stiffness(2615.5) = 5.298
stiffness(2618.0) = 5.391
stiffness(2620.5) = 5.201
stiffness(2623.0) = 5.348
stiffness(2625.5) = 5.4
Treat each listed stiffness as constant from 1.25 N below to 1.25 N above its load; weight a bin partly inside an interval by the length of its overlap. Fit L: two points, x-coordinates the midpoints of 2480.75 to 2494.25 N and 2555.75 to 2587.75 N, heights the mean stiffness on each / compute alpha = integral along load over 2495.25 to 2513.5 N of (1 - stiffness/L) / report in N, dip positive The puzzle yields 5.2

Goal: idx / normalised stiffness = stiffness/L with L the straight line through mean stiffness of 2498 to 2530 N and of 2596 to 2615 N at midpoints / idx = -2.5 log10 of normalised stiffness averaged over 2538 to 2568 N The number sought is -0.07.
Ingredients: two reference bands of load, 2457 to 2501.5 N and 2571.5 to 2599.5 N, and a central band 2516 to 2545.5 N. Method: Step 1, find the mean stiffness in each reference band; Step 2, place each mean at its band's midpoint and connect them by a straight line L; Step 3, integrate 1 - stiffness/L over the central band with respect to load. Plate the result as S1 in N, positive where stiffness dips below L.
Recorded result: -1.7 N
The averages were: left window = 4.18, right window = 5.26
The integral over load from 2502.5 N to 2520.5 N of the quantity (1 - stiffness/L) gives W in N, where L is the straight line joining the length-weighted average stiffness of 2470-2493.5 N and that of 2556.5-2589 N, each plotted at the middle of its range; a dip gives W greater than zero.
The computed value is 1.9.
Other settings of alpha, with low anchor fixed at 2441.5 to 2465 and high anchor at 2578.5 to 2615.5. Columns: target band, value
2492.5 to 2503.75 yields 5.5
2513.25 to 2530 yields 0.5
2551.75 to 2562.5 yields 0.5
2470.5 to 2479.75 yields -0.1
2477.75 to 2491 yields 0.1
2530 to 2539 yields -0.4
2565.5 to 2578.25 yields 0.4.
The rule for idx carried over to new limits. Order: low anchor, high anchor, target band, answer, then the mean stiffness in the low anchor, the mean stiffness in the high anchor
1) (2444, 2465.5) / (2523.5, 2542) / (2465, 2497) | 0.08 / 4.53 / 5.06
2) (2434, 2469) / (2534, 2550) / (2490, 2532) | 0.24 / 4.5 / 5.13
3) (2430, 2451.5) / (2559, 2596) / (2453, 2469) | 0.01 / 4.49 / 5.13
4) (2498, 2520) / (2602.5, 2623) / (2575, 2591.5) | -0.07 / 3.78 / 5.42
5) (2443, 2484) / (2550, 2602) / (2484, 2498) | 0.23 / 4.59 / 5.12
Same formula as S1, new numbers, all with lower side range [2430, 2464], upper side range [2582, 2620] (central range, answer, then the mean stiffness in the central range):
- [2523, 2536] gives 0.0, 4.98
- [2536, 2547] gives -0.3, 5.17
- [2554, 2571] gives 0.8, 4.9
